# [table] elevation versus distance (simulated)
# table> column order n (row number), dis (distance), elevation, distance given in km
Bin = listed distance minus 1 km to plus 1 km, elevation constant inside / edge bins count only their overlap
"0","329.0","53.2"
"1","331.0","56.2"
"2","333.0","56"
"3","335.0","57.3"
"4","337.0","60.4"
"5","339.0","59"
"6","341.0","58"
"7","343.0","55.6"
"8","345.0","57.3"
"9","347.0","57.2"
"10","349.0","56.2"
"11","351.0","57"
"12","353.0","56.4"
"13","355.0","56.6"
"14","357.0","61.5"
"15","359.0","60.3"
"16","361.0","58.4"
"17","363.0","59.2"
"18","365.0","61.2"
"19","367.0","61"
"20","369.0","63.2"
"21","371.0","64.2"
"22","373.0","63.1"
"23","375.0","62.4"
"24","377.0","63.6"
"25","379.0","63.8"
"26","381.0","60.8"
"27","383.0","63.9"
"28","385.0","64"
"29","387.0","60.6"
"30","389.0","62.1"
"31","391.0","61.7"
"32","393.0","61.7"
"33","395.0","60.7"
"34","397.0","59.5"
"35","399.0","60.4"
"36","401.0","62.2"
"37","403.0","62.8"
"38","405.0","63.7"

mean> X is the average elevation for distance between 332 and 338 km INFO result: 57.9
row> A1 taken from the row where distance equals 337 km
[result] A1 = 60.4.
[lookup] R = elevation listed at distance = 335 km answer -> 57.3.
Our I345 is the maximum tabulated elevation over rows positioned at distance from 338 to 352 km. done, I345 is 59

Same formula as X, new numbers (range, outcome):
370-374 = 63.7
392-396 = 61.2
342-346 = 56.5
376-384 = 63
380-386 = 62.9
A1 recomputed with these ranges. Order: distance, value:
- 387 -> 60.6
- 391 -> 61.7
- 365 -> 61.2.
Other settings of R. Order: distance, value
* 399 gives 60.4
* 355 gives 56.6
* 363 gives 59.2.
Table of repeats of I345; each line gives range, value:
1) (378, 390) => 64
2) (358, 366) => 61.2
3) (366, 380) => 64.2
